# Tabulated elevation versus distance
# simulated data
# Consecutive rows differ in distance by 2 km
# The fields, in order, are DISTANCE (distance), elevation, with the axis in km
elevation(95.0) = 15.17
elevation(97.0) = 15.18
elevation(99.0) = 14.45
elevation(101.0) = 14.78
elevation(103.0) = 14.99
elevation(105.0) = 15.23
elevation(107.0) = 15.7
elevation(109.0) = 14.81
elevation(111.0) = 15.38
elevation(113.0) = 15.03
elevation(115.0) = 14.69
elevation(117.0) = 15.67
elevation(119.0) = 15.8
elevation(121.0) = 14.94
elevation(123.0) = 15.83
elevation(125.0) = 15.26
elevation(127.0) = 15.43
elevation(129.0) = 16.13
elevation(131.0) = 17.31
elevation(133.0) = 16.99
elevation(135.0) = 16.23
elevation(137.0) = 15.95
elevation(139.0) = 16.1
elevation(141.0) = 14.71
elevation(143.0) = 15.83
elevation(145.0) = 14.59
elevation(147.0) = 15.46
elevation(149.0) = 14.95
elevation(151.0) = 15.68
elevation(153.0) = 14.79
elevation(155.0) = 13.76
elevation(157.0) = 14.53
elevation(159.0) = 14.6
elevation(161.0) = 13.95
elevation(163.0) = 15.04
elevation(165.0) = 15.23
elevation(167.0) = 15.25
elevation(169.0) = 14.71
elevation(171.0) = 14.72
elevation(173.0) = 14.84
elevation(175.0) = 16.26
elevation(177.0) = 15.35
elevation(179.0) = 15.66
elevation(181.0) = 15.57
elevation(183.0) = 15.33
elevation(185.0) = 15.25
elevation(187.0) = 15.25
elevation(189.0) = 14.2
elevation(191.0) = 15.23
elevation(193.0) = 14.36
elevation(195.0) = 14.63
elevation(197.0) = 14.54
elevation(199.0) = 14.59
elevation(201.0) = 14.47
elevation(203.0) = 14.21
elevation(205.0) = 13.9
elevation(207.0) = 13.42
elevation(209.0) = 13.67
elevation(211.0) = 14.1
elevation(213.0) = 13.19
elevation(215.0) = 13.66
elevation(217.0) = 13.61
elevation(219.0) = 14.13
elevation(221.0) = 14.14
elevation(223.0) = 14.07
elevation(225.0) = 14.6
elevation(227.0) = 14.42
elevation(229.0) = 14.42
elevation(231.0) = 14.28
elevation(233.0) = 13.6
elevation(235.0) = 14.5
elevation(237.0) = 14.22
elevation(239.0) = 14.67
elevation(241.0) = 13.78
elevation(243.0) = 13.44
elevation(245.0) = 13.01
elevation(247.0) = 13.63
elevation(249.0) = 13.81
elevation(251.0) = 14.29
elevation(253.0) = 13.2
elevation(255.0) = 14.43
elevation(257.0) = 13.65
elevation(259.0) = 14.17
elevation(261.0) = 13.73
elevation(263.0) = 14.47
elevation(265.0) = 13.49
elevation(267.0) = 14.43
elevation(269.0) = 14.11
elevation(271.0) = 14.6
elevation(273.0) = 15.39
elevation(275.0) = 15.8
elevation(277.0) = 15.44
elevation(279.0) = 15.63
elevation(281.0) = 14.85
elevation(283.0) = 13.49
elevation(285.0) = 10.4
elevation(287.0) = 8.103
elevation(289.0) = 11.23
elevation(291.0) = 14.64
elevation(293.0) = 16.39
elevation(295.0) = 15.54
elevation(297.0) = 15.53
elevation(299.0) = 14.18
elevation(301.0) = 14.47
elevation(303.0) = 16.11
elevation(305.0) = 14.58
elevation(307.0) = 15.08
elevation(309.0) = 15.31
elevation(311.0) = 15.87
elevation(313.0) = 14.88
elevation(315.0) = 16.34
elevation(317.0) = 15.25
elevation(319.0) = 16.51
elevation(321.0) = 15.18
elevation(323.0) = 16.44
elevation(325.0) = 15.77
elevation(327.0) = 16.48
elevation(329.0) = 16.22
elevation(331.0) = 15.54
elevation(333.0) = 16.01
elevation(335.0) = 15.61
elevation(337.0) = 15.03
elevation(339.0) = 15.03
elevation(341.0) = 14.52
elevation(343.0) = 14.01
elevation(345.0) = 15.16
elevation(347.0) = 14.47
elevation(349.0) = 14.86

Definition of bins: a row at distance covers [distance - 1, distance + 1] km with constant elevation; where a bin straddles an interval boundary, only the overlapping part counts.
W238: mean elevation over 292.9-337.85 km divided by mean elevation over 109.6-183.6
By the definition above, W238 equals 1.01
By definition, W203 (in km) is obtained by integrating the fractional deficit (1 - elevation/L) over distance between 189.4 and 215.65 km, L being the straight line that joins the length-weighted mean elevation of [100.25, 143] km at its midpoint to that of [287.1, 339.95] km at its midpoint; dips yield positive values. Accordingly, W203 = 2.2 km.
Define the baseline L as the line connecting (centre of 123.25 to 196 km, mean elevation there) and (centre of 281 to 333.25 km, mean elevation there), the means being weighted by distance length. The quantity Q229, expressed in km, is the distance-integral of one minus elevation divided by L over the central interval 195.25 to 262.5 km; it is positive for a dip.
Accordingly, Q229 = 4.70 km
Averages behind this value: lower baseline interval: 15.3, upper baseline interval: 14.8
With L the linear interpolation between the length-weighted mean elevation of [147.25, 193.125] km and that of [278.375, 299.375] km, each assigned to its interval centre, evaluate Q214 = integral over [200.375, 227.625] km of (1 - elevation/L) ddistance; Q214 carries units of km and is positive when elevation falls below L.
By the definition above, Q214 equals 1.0 km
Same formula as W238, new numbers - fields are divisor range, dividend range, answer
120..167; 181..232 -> 0.93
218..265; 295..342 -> 1.10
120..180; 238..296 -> 0.91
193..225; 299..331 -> 1.11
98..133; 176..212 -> 0.95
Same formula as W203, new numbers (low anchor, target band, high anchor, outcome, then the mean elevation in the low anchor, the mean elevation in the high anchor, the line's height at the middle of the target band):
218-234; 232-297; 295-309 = 3.0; 14.2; 15.1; 14.6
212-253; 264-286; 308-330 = 0.8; 14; 15.8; 14.9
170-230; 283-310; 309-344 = 2.4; 14.5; 15.6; 15.3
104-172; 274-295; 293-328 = 2.4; 15.3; 15.5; 15.5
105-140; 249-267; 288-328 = 1.7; 15.7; 15.3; 15.4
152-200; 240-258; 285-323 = 1.3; 14.9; 14.7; 14.8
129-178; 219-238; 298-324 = 1.4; 15.3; 15.4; 15.3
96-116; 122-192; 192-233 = -3.5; 15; 14.1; 14.6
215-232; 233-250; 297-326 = 0.7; 14.2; 15.4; 14.4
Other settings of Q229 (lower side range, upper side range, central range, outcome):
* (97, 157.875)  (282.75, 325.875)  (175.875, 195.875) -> 0.0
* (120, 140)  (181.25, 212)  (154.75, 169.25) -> 0.6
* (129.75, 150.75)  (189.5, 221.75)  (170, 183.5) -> -0.5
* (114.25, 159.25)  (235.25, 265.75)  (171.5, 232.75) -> 0.2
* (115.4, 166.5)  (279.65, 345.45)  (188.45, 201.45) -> 0.5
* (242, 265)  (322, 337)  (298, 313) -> 0.2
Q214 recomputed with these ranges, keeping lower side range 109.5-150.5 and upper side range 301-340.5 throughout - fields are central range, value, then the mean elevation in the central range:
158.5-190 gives 1.1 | 15.1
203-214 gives 1.3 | 13.7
